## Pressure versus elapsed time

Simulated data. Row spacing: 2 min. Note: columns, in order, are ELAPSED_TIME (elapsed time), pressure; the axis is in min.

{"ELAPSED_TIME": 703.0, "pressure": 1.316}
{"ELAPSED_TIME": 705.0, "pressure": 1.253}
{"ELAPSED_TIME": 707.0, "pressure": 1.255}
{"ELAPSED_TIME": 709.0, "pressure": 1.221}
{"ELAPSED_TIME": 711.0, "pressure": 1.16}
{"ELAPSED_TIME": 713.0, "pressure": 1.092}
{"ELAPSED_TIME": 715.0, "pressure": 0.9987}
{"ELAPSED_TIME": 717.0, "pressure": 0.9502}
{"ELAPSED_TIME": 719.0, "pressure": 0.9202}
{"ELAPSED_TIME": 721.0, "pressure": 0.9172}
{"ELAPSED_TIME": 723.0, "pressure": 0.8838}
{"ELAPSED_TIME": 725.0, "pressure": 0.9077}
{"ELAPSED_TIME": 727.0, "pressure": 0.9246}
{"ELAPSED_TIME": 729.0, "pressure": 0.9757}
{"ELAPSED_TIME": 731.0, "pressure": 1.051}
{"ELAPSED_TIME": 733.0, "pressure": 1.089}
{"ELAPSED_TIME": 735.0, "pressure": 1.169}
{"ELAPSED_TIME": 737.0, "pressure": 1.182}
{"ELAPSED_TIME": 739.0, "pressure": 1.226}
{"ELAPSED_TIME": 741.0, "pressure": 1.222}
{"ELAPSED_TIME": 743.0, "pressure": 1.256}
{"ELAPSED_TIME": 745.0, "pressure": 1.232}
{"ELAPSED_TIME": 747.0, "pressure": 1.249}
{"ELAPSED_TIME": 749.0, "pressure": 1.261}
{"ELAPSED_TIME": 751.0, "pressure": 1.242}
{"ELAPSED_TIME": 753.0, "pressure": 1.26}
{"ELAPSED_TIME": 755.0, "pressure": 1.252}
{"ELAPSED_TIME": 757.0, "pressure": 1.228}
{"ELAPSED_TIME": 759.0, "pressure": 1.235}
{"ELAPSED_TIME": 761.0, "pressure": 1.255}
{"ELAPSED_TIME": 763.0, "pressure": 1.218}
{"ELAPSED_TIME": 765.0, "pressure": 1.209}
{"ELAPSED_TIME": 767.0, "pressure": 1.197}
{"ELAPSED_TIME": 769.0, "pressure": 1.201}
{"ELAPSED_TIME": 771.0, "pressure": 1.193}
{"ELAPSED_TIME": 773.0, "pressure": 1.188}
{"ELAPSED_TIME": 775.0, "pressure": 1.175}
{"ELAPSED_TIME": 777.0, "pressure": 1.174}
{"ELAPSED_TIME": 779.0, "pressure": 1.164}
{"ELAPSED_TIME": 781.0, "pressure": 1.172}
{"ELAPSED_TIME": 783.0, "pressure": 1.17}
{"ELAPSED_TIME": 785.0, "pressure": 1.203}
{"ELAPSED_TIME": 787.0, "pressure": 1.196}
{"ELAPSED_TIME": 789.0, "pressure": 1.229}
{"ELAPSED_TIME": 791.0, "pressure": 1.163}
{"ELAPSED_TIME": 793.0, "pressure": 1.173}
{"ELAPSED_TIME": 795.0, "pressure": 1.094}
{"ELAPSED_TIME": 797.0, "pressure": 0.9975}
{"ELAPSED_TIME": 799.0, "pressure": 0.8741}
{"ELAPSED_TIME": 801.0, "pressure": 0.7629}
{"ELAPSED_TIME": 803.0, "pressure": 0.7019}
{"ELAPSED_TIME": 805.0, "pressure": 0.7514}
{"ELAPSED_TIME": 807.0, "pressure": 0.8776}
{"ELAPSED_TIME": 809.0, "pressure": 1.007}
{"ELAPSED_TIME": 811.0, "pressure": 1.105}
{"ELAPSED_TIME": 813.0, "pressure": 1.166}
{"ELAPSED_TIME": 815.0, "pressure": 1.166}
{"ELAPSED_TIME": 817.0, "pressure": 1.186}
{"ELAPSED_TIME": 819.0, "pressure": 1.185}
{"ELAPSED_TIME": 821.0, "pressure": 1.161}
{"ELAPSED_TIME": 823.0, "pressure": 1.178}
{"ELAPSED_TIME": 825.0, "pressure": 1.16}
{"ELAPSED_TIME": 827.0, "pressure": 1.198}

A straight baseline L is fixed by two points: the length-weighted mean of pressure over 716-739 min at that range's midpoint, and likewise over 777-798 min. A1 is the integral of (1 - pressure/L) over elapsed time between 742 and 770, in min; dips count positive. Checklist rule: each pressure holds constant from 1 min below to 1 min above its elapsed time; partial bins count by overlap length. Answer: -4.1 min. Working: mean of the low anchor 1.01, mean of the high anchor 1.16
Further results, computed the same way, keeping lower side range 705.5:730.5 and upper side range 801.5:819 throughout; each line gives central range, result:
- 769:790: -3.75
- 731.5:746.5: -2.60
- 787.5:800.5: -0.99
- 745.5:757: -2.67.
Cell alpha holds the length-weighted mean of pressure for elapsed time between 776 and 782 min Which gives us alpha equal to 1.17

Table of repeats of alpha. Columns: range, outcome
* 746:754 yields 1.25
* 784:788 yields 1.2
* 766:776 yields 1.19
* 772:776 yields 1.18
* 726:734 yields 1.01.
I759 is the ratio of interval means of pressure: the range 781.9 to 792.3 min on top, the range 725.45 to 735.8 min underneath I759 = 1.2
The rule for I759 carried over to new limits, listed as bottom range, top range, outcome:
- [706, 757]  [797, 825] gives 0.91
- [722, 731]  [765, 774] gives 1.28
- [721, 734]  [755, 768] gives 1.27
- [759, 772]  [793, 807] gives 0.73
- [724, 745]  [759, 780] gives 1.08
